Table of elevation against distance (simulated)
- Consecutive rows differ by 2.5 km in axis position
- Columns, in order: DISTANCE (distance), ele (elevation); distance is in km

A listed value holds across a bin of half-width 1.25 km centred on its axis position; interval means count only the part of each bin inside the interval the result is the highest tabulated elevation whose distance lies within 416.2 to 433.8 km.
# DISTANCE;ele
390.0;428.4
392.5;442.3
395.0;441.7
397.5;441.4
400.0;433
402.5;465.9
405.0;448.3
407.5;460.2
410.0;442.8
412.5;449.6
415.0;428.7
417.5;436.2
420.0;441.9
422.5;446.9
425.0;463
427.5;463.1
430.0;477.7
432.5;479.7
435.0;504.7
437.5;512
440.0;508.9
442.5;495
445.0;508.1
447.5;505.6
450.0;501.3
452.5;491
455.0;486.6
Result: 479.7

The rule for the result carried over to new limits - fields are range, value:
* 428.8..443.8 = 512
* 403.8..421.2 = 460.2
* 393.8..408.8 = 465.9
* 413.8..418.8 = 436.2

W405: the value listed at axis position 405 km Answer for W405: 448.3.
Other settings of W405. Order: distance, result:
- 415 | 428.7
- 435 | 504.7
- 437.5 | 512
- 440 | 508.9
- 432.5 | 479.7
